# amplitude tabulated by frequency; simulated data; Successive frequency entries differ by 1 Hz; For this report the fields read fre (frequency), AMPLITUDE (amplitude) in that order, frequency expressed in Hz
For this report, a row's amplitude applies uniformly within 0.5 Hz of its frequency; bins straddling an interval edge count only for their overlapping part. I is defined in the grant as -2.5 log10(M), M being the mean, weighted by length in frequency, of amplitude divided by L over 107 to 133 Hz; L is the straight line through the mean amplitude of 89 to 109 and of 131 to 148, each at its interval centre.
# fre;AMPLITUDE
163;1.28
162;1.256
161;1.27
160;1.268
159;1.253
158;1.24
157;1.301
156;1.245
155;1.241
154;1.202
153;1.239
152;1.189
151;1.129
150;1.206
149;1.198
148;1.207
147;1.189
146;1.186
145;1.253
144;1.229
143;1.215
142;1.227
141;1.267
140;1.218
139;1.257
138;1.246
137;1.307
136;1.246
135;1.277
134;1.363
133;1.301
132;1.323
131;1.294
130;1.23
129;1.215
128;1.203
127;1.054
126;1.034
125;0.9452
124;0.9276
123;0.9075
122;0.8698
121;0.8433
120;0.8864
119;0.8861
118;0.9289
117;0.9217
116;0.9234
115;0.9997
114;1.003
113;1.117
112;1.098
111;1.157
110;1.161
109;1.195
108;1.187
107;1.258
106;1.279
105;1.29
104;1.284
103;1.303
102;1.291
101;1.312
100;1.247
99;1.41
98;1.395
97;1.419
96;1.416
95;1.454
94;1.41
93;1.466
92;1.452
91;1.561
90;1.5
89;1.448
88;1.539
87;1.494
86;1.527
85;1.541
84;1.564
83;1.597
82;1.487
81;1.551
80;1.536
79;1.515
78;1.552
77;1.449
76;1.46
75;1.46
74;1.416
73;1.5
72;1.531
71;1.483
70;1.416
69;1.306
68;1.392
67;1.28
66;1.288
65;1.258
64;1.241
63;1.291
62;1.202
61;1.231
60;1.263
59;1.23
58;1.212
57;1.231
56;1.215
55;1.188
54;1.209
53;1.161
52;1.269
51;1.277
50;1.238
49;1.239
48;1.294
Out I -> 0.23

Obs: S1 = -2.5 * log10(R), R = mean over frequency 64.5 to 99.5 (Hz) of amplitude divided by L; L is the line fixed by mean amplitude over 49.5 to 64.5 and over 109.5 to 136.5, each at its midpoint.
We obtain -0.24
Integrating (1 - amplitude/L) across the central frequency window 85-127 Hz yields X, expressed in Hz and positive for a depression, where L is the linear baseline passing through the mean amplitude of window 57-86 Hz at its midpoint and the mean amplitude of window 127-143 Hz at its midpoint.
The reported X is 3.5 Hz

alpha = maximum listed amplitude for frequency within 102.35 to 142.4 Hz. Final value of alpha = 1.363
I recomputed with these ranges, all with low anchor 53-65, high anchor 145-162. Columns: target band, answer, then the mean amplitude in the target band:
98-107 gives -0.07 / 1.3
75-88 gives -0.23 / 1.52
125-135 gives 0.01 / 1.21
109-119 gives 0.18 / 1.04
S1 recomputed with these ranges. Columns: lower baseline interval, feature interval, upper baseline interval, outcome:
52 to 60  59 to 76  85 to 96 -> -0.034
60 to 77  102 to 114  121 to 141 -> 0.027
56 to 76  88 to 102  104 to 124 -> -0.220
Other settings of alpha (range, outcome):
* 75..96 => 1.597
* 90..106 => 1.561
